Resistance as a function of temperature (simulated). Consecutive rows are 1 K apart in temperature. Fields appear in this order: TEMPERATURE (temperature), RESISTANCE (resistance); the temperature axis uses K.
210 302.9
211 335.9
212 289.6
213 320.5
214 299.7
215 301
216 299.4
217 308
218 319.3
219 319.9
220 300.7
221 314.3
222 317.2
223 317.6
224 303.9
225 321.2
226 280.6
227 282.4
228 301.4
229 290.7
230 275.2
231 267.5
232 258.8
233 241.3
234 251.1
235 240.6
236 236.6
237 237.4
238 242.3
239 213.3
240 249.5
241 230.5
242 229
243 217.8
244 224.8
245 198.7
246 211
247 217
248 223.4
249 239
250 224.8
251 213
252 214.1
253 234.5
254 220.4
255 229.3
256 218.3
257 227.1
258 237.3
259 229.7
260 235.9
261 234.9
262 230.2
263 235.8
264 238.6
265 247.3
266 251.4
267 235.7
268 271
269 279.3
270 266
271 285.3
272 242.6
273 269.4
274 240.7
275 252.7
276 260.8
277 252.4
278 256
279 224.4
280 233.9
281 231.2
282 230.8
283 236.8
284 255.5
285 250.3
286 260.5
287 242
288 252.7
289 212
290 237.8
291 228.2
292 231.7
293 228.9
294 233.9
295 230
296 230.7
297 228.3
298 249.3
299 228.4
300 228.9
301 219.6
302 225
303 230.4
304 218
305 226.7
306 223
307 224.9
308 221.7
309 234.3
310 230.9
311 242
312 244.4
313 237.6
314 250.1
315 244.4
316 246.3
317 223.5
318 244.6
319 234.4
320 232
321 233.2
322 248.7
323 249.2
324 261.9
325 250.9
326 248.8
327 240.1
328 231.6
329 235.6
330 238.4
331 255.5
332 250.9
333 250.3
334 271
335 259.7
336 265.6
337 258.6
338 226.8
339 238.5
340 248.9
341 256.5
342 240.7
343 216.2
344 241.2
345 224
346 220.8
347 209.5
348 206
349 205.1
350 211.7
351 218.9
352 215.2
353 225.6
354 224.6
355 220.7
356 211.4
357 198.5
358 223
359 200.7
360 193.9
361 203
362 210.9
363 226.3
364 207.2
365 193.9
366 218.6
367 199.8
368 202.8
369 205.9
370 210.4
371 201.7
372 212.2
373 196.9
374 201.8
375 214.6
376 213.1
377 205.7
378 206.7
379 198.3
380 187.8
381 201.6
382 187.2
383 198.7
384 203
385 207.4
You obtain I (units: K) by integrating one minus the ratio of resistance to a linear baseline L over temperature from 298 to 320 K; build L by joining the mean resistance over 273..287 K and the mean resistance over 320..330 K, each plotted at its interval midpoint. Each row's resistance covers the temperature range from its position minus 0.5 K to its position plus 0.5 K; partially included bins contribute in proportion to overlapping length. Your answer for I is 1.0 K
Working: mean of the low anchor 246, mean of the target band 233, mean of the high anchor 244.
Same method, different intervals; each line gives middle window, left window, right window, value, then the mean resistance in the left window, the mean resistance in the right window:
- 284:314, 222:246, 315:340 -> 1.9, 257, 246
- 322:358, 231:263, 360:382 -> -4.0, 230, 205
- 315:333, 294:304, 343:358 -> -1.6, 230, 217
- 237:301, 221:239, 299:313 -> 3.4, 274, 229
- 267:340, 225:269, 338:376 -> -4.7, 241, 215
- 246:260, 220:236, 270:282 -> 2.1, 283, 250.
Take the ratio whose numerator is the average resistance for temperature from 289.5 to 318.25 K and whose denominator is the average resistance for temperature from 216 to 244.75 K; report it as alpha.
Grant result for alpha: 0.86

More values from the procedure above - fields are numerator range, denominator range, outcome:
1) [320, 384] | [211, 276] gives 0.86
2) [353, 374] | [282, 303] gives 0.89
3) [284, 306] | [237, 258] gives 1.04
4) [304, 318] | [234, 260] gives 1.03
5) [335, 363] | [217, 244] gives 0.82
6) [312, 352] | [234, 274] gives 1.01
